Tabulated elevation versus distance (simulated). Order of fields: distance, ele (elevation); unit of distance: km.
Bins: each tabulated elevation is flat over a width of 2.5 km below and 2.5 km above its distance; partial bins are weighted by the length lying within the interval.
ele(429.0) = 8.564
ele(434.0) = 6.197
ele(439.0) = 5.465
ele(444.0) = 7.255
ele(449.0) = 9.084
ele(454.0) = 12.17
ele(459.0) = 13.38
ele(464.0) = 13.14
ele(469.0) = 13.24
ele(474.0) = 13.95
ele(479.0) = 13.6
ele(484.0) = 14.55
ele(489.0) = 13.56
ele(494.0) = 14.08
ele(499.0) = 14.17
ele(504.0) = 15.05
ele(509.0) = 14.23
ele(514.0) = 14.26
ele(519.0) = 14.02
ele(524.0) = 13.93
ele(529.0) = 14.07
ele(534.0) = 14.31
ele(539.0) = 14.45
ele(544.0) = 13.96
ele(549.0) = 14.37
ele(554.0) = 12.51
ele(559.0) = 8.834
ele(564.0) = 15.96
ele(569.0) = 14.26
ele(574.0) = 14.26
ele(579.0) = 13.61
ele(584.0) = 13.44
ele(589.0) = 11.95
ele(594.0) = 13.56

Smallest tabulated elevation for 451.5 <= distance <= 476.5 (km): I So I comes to 12.17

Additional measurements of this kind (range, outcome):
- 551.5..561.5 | 8.834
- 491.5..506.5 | 14.08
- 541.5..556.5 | 12.51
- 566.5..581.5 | 13.61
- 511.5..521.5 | 14.02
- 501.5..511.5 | 14.23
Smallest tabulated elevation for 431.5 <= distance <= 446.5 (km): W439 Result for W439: 5.465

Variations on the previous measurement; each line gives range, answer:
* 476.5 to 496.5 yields 13.56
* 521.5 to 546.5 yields 13.93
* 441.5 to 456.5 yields 7.255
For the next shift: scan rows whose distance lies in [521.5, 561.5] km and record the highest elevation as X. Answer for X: 14.45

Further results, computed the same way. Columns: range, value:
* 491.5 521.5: 15.05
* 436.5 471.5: 13.38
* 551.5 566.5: 15.96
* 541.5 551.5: 14.37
